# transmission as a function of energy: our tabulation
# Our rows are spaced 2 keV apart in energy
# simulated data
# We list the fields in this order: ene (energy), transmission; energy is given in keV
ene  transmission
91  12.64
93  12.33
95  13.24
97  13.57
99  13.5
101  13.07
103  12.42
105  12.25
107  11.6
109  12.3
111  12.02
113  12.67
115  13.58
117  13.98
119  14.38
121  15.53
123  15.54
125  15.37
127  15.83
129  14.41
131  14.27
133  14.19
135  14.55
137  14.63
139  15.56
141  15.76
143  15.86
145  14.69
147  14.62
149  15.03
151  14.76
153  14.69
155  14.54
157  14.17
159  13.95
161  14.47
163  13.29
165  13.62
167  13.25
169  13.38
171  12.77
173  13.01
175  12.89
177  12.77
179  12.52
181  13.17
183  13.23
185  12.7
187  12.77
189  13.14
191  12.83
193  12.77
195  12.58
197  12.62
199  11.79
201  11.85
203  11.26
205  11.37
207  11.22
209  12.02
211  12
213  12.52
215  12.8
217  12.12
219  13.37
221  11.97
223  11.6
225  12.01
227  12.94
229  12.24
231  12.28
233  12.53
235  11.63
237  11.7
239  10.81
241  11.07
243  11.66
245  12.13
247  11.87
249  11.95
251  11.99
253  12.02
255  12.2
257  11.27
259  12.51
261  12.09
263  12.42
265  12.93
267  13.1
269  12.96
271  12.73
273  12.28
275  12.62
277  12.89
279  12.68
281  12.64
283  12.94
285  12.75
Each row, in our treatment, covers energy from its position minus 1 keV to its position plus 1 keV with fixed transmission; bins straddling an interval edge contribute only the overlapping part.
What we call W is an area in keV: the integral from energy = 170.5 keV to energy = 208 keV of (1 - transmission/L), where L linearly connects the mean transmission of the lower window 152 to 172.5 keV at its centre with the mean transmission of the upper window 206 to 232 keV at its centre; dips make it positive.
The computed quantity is 1.7 keV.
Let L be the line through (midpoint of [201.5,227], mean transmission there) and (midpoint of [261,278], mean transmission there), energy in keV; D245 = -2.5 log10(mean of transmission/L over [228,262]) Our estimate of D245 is 0.05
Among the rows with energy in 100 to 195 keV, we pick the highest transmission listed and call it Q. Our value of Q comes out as 15.86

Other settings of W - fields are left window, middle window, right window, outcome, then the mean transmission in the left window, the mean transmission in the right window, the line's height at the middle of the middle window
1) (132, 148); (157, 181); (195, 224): 0.81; 15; 12.1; 13.8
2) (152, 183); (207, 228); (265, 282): 1.37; 13.5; 12.7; 13.1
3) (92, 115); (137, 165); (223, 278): -4.85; 12.7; 12.2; 12.5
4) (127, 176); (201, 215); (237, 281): 1.46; 14.3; 12.2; 13.2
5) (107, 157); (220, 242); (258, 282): 2.14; 14.5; 12.7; 13.2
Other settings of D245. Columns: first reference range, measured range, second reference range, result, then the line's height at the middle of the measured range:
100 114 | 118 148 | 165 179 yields -0.190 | 12.6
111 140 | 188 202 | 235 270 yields 0.055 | 13.2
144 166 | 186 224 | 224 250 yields 0.053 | 12.9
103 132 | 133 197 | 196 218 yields -0.078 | 12.8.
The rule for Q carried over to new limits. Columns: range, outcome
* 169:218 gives 13.38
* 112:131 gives 15.83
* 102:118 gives 13.98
